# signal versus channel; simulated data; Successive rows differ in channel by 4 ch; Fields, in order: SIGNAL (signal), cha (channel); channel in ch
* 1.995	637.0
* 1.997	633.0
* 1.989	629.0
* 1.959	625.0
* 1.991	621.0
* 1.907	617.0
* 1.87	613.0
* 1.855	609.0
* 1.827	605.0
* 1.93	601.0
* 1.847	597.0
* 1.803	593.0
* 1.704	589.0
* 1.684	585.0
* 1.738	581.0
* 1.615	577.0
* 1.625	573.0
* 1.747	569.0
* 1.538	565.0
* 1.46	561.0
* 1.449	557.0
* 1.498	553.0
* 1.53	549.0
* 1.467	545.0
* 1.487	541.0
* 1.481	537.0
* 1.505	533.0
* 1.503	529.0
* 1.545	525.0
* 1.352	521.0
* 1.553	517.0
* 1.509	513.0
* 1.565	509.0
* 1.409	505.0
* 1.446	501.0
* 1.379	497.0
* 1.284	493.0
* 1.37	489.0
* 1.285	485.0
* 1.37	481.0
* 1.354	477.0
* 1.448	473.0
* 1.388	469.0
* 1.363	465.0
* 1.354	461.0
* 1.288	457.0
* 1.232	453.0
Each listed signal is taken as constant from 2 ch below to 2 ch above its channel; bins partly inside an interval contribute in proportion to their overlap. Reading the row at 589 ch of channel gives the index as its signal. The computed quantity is 1.704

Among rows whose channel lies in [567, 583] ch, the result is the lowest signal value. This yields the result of 1.615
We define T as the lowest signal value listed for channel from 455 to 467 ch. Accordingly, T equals 1.288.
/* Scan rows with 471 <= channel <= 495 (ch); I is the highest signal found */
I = 1.448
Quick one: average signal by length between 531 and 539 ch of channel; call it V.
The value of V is 1.49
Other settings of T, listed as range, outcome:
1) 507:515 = 1.509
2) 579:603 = 1.684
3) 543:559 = 1.449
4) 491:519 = 1.284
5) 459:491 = 1.285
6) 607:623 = 1.855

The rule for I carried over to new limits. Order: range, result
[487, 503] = 1.446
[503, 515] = 1.565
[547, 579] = 1.747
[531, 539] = 1.505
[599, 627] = 1.991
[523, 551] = 1.545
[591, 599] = 1.847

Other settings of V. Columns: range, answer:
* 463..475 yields 1.4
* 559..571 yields 1.58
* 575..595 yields 1.71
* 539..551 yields 1.49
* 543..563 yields 1.48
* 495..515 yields 1.46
